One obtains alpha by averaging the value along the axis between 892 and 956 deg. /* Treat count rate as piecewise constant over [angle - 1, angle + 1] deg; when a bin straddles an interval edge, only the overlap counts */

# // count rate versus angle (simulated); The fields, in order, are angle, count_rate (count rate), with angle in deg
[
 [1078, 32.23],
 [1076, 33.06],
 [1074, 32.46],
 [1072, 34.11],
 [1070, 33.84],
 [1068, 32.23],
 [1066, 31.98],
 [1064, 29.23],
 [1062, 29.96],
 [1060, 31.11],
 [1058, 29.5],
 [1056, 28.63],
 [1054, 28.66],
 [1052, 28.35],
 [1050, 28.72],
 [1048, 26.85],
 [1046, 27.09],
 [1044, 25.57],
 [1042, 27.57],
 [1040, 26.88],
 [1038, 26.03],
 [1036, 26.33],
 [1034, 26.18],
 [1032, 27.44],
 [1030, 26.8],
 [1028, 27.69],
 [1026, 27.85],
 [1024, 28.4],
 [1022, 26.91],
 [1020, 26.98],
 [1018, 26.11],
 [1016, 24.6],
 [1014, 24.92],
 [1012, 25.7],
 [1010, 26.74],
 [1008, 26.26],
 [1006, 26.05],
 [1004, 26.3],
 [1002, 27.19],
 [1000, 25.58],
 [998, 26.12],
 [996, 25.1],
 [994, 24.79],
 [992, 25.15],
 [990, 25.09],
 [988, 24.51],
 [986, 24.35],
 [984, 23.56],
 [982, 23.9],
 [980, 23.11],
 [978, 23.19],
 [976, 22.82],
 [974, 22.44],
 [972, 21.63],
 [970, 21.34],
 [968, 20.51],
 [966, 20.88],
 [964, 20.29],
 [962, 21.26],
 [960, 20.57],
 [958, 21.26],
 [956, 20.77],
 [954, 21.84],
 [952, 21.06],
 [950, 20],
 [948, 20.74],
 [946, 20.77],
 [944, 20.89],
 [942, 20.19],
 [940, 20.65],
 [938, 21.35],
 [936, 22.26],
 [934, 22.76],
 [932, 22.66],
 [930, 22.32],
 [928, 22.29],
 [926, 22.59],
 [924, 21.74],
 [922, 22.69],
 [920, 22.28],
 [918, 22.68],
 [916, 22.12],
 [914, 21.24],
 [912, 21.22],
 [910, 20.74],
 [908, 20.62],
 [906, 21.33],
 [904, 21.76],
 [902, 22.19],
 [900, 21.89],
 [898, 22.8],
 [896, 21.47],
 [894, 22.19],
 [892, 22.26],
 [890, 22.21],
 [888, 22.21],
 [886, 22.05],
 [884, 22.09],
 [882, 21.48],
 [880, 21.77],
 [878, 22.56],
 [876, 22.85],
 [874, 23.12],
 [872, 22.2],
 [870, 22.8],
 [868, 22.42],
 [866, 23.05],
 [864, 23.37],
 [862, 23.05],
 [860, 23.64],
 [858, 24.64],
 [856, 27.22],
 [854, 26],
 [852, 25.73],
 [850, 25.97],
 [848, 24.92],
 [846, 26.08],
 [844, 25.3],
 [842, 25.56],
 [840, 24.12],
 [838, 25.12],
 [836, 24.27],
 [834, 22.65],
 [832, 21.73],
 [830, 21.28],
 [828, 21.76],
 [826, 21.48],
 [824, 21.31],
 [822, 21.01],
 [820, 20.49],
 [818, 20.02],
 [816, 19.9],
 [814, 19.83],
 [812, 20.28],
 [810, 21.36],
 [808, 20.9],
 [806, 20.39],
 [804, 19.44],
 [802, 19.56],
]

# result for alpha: 21.7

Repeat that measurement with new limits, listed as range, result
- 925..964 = 21.4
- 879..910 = 21.9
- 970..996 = 23.7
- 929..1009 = 22.8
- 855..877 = 23.5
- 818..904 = 23.1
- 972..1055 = 25.9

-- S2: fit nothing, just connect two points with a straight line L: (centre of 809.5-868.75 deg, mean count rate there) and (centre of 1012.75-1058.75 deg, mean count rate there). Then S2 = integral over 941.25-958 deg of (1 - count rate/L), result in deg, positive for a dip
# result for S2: 3.01 deg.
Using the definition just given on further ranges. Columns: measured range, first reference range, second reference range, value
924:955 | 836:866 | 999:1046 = 5.1 deg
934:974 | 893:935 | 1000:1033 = 4.6 deg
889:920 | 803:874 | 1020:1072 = 3.6 deg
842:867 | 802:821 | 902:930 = -4.8 deg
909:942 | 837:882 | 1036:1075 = 5.0 deg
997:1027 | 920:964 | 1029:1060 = -0.9 deg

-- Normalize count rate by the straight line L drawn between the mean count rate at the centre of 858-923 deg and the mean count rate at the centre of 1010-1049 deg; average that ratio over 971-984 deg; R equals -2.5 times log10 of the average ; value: 0.09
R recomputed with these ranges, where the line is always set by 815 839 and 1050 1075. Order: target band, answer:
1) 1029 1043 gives 0.12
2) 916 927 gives 0.14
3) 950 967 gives 0.27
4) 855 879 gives -0.01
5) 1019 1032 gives 0.07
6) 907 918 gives 0.17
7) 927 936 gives 0.15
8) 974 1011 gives 0.13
